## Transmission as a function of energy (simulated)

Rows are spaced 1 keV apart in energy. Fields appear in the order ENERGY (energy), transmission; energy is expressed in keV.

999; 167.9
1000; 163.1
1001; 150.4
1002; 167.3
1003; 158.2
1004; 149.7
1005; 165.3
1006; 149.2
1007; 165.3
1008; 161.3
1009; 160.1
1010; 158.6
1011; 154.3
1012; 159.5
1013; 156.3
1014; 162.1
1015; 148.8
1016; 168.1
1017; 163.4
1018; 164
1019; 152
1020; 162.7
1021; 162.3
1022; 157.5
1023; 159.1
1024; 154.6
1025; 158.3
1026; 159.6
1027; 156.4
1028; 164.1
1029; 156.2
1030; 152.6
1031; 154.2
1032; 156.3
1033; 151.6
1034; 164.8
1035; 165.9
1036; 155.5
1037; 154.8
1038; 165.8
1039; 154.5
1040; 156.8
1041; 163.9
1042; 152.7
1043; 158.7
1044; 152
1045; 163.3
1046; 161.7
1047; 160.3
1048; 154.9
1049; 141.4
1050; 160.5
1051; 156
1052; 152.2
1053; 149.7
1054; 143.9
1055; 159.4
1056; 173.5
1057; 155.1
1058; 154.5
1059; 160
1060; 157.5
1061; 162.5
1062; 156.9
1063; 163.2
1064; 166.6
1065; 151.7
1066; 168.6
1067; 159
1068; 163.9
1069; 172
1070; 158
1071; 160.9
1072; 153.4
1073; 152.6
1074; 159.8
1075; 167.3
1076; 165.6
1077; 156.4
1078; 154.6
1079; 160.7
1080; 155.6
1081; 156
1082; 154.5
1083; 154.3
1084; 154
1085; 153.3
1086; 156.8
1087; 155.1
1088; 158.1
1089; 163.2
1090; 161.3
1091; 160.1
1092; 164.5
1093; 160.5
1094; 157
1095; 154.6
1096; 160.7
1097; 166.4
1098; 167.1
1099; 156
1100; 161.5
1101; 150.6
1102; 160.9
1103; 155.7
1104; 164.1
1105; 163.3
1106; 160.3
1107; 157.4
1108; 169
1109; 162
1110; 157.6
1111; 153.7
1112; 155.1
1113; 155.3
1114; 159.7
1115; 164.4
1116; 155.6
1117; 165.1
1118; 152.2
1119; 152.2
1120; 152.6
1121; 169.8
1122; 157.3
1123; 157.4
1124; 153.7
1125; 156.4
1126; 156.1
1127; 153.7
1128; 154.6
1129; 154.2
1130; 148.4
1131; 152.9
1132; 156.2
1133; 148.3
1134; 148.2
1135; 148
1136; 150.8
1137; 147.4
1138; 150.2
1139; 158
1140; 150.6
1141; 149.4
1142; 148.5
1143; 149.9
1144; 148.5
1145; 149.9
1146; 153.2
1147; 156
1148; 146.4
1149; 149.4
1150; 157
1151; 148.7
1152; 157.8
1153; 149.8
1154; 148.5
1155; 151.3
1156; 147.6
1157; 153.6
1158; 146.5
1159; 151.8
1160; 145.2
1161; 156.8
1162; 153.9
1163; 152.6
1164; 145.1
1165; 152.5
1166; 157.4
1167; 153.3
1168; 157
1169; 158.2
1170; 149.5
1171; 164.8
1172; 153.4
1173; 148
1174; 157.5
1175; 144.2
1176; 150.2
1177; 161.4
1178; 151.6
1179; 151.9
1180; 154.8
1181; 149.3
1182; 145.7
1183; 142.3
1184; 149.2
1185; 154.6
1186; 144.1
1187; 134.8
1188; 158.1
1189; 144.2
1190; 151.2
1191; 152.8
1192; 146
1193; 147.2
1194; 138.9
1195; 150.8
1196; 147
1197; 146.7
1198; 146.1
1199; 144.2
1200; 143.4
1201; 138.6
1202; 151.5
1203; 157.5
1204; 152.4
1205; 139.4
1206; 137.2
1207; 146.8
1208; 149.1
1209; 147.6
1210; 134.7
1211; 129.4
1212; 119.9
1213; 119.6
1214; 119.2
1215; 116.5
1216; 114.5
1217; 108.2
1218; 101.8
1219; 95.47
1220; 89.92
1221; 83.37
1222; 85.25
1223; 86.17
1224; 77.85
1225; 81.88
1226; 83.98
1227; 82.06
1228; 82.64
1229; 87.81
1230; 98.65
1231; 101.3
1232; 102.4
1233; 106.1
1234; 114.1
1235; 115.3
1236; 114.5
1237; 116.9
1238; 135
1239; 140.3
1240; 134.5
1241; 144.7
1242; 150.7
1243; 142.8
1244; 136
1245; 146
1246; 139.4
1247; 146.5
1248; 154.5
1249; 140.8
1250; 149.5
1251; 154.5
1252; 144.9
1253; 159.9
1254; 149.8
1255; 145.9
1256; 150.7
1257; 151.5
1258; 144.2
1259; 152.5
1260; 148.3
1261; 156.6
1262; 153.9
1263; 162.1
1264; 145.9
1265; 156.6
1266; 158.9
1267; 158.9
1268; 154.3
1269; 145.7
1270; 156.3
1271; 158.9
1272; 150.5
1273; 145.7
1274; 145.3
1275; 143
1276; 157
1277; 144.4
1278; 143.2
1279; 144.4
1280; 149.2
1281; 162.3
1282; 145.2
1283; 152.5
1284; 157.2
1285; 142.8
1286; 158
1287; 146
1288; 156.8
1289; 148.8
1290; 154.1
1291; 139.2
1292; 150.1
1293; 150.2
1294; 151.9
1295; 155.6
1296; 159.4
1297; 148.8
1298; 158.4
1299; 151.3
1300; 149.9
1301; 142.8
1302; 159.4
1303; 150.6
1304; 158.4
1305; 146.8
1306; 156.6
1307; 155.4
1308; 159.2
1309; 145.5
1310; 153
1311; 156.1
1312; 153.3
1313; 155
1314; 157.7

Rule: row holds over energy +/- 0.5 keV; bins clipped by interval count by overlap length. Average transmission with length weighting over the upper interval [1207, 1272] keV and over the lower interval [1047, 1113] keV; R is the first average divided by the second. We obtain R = 0.81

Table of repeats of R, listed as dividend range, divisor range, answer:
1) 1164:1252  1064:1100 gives 0.84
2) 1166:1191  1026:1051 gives 0.96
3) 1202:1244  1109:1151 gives 0.76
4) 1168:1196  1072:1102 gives 0.95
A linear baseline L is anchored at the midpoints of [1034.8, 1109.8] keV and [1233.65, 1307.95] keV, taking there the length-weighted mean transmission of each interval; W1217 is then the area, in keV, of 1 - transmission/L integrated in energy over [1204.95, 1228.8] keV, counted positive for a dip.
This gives 6.7 keV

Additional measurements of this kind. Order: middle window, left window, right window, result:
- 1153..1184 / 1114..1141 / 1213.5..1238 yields -4.9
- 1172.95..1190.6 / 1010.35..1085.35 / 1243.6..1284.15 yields 0.4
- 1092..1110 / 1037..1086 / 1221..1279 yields -0.9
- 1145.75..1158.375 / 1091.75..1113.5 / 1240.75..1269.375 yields 0.4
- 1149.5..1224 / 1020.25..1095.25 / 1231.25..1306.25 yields 4.9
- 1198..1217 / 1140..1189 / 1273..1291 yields 1.8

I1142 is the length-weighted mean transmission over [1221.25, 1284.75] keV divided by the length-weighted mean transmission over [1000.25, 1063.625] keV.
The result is 0.9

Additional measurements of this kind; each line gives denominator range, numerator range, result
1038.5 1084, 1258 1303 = 0.96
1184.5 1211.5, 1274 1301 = 1.03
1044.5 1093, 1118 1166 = 0.96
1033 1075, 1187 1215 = 0.90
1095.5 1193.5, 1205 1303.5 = 0.89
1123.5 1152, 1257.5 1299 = 1.00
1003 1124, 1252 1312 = 0.96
